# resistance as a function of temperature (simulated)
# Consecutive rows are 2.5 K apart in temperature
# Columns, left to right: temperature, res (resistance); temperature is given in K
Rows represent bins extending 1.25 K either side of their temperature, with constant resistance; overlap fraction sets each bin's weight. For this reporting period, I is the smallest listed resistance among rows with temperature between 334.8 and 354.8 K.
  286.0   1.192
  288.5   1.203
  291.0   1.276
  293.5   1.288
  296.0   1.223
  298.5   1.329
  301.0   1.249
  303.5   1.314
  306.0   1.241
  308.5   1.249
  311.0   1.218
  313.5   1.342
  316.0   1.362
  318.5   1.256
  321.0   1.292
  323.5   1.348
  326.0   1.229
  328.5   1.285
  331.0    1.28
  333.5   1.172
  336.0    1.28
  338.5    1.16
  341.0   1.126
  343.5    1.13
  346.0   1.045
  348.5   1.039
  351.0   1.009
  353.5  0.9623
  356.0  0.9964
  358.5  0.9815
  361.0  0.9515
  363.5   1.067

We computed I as 0.9623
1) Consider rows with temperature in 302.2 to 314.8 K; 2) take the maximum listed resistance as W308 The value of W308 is 1.342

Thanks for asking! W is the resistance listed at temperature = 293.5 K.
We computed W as 1.288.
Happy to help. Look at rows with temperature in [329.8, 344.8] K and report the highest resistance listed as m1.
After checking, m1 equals 1.28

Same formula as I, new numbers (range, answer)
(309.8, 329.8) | 1.218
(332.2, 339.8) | 1.16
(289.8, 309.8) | 1.223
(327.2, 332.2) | 1.28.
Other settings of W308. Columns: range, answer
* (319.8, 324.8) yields 1.348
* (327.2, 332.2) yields 1.285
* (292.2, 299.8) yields 1.329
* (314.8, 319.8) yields 1.362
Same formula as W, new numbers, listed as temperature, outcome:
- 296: 1.223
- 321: 1.292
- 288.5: 1.203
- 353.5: 0.9623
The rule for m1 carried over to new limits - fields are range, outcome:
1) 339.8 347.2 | 1.13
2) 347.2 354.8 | 1.039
